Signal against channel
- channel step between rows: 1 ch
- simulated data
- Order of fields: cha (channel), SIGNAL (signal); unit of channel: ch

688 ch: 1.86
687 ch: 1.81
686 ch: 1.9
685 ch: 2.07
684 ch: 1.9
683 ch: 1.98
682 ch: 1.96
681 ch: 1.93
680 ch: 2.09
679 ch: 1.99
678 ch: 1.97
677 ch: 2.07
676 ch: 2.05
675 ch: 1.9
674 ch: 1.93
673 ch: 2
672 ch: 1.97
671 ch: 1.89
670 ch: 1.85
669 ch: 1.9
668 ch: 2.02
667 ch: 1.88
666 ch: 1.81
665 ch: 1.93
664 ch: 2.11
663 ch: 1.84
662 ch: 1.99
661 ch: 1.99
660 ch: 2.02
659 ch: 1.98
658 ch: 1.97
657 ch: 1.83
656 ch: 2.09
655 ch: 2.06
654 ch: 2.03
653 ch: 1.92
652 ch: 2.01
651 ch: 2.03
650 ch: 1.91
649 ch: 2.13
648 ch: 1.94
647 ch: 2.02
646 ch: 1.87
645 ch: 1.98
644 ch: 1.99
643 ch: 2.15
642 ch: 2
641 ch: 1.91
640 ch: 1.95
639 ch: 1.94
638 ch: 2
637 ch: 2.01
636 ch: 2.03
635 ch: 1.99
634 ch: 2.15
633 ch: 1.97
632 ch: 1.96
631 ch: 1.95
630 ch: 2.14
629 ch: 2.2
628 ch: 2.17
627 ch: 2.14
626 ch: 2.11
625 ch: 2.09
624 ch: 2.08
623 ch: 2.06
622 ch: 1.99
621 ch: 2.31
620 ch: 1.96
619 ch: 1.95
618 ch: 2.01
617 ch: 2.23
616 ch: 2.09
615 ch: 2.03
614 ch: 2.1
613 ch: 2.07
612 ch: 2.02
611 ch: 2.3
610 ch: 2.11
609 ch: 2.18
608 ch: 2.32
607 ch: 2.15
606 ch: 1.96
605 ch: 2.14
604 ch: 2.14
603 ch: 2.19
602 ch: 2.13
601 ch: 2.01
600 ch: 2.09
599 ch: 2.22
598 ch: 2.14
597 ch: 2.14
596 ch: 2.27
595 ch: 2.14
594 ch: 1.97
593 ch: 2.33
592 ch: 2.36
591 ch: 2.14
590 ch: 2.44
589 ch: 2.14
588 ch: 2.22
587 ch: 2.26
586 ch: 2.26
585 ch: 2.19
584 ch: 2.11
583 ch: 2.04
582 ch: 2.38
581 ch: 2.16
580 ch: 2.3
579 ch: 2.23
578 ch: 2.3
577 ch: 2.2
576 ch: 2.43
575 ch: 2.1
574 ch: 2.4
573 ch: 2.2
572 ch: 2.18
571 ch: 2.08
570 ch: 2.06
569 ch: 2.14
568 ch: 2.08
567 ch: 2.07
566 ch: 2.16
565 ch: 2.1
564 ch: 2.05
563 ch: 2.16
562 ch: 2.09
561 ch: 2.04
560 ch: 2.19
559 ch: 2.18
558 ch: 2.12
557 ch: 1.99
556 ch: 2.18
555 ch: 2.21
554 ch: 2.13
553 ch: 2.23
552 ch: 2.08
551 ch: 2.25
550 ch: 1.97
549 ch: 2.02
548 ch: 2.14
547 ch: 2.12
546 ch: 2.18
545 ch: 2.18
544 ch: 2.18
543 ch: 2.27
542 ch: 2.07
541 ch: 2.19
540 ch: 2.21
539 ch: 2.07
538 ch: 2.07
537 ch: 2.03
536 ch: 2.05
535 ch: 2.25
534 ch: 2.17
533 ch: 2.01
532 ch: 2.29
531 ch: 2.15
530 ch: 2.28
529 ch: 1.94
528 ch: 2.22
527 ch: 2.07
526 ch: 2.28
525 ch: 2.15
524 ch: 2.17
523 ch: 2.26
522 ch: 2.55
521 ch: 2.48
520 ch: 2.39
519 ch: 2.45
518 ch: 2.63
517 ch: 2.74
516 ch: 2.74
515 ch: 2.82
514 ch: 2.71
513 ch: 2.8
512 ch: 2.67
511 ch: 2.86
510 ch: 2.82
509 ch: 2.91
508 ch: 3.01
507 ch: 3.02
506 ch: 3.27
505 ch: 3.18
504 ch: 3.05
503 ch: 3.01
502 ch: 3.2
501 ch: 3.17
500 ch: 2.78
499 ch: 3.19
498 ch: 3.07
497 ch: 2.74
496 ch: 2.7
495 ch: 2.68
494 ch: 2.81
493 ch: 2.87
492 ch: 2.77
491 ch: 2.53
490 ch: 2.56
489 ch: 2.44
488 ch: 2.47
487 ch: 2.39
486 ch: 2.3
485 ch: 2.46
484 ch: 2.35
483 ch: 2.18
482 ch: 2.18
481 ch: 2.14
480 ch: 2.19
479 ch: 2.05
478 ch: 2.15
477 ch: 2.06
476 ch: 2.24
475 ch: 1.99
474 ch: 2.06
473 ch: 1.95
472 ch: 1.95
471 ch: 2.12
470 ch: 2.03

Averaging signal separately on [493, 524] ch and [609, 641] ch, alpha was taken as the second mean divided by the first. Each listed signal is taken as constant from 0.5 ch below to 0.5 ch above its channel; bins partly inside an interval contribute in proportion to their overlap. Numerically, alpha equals 0.73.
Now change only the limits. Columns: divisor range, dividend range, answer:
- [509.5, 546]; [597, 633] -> 0.90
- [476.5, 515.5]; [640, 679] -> 0.74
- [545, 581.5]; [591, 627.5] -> 0.99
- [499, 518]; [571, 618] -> 0.74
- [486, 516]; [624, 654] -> 0.71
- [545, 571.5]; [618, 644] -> 0.97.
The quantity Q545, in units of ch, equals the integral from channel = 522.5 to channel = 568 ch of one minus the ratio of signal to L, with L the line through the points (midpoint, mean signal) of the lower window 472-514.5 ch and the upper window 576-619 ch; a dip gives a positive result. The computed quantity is 4.8 ch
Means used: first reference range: 2.61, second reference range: 2.17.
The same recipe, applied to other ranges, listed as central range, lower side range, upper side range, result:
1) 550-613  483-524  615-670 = 4.2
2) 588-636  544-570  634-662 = -1.8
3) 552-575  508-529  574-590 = 1.8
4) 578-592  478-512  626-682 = 0.4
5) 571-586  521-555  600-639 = -0.7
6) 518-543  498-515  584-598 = 5.0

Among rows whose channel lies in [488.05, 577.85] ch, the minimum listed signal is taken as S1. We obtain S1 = 1.94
